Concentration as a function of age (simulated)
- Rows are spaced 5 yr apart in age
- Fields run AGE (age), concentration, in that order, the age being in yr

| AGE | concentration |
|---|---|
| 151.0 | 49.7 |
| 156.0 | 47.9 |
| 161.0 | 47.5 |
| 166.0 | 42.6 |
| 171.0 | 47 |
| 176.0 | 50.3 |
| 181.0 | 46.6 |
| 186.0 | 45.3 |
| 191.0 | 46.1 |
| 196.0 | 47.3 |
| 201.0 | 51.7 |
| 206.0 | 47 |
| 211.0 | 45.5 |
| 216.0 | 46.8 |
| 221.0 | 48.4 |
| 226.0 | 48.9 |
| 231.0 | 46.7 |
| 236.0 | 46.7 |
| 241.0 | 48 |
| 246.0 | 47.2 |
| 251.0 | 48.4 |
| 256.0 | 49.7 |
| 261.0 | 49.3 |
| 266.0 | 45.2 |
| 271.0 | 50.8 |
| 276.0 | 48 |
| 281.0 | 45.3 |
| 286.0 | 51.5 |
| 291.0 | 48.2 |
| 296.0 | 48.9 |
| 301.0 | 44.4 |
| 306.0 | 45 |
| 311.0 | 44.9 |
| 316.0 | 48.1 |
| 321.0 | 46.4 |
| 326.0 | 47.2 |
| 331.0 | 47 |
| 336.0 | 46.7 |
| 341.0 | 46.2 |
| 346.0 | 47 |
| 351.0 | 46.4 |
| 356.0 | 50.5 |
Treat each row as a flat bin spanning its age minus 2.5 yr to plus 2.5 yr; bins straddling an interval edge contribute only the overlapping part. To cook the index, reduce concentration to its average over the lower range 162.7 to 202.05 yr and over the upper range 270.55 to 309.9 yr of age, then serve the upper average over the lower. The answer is 1.0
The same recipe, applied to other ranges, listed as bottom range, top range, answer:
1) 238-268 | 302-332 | 0.96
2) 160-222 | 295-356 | 0.99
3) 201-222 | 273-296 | 1.02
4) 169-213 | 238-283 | 1.01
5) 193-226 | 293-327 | 0.97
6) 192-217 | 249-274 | 1.02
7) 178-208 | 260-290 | 1.02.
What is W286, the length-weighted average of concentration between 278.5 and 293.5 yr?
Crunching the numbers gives 48.3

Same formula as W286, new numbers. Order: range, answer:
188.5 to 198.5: 46.7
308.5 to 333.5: 46.7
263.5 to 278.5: 48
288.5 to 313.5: 46.3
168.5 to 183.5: 48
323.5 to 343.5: 46.8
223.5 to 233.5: 47.8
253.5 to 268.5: 48.1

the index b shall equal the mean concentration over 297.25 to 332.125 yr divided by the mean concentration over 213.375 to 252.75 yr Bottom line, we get 1.0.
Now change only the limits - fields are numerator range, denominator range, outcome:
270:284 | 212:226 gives 1.01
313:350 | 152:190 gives 1.00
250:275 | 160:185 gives 1.04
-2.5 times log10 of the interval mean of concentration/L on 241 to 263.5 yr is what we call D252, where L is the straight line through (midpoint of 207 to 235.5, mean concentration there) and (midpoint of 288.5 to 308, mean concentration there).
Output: -0.036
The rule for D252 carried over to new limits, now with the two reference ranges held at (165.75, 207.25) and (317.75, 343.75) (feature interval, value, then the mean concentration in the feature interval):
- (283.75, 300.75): -0.04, 48.8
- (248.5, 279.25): -0.03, 48.5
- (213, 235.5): -0.01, 47.6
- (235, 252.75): -0.01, 47.6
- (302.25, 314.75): 0.04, 45.2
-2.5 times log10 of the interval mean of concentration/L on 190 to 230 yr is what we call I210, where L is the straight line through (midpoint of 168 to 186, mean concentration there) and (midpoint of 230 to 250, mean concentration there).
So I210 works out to -0.01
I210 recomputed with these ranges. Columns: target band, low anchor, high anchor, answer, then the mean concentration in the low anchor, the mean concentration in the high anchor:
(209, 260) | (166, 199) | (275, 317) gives -0.02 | 46.8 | 47.1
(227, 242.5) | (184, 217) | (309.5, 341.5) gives -0.01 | 47.1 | 46.7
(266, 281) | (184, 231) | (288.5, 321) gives -0.03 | 47.4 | 46.6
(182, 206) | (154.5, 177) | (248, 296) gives 0.00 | 46.8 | 48.5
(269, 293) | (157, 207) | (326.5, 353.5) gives -0.04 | 47.2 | 46.7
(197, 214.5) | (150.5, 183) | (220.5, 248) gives -0.01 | 47.2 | 47.6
